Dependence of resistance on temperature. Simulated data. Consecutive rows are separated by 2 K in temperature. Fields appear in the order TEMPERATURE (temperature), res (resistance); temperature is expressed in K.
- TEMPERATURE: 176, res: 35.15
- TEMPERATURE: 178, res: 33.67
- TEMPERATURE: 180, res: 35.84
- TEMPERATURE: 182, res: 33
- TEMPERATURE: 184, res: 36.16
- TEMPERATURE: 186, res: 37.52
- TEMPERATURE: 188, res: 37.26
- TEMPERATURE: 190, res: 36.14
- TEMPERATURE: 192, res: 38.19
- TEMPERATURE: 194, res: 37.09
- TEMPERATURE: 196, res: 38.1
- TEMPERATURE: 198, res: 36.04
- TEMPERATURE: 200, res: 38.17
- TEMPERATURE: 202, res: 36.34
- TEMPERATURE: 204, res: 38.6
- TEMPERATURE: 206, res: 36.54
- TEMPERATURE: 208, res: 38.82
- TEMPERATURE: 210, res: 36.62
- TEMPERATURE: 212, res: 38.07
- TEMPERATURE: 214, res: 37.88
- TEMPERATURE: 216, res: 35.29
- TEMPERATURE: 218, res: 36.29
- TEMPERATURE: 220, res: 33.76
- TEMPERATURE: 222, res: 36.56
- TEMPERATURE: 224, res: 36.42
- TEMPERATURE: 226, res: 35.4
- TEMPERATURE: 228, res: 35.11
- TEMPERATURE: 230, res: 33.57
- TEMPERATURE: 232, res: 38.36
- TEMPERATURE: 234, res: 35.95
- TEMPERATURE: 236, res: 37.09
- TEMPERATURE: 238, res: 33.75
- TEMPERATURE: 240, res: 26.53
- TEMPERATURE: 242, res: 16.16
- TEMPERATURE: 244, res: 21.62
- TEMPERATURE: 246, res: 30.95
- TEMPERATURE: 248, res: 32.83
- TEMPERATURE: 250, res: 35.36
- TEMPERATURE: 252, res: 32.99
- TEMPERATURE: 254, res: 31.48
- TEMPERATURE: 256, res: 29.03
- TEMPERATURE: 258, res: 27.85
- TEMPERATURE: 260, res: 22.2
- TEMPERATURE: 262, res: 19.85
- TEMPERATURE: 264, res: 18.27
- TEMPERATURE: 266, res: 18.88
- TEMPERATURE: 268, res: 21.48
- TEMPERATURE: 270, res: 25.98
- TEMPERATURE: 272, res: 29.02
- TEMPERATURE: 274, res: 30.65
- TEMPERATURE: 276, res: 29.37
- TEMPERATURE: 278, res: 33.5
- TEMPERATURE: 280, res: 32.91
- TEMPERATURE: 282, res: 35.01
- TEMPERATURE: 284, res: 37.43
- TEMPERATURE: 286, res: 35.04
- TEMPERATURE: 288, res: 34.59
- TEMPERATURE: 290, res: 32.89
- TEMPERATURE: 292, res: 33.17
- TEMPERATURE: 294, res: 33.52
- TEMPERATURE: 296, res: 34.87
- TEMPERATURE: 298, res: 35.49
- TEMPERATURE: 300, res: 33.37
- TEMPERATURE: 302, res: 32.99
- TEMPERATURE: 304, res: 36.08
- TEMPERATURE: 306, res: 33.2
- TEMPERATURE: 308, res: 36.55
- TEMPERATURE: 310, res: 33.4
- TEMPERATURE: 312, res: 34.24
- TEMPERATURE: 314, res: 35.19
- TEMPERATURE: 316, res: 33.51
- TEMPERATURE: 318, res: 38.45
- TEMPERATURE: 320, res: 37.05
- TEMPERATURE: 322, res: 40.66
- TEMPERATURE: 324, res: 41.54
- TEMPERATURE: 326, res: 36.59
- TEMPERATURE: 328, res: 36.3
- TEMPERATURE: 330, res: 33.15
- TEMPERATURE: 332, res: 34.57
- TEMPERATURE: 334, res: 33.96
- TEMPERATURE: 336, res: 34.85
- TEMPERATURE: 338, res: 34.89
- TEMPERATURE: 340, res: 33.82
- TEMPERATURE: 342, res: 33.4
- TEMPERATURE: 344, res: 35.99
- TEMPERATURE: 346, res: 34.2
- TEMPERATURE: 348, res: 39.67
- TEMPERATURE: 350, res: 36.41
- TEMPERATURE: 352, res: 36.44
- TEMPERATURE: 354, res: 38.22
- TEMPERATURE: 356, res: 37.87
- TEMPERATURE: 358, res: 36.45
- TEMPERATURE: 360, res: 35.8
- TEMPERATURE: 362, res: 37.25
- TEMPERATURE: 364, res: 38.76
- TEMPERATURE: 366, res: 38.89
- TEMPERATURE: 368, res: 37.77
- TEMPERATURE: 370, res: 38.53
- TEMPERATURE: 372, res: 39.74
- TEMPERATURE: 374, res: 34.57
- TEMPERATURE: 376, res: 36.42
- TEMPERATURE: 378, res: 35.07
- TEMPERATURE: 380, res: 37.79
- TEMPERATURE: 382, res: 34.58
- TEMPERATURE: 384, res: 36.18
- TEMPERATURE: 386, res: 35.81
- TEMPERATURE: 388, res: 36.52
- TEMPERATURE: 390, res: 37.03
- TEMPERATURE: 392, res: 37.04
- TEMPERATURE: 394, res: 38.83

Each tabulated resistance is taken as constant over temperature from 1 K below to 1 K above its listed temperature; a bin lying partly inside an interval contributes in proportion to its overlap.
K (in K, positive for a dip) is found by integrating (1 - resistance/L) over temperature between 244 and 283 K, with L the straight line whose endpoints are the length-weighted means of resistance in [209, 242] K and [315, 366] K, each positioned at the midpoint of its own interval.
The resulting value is 8.0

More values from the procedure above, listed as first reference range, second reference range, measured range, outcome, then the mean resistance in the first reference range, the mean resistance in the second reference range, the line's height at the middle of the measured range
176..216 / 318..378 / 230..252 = 3.39 K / 36.8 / 36.7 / 36.7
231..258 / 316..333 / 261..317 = 4.83 K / 30.8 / 37.1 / 34.3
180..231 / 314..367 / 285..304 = 1.24 K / 36.5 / 36.5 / 36.5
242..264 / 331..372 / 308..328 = -1.98 K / 27.4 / 36.5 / 33.4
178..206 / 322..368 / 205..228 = 0.12 K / 36.7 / 36.4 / 36.6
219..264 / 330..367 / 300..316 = -0.14 K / 30.8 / 36.1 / 34.1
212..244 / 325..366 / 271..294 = 1.10 K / 33.6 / 36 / 34.7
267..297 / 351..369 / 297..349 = -0.98 K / 32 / 37.5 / 34.9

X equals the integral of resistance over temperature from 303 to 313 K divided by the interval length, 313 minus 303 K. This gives 34.7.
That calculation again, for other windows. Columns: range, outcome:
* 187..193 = 37.2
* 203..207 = 37.6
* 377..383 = 35.8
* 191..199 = 37.4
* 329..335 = 33.9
